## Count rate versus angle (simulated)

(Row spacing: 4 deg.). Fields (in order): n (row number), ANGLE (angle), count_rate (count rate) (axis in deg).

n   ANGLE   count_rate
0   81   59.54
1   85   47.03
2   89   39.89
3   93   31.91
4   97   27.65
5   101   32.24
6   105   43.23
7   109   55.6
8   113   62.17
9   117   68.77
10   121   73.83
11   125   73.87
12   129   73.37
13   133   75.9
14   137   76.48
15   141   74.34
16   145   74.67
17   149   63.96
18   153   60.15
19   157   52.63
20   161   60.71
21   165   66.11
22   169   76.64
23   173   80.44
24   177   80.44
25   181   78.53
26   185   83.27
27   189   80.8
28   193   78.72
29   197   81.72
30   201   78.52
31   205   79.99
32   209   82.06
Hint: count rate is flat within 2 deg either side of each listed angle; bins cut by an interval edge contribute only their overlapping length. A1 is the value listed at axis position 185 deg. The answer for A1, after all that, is 83.27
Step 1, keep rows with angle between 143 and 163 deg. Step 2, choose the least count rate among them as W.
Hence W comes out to 52.63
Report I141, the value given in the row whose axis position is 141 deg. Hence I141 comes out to 74.34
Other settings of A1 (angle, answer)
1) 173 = 80.44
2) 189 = 80.8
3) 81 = 59.54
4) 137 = 76.48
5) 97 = 27.65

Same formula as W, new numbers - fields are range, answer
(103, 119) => 43.23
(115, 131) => 68.77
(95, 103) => 27.65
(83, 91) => 39.89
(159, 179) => 60.71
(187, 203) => 78.52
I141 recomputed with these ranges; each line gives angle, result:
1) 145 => 74.67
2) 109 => 55.6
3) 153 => 60.15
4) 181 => 78.53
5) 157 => 52.63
